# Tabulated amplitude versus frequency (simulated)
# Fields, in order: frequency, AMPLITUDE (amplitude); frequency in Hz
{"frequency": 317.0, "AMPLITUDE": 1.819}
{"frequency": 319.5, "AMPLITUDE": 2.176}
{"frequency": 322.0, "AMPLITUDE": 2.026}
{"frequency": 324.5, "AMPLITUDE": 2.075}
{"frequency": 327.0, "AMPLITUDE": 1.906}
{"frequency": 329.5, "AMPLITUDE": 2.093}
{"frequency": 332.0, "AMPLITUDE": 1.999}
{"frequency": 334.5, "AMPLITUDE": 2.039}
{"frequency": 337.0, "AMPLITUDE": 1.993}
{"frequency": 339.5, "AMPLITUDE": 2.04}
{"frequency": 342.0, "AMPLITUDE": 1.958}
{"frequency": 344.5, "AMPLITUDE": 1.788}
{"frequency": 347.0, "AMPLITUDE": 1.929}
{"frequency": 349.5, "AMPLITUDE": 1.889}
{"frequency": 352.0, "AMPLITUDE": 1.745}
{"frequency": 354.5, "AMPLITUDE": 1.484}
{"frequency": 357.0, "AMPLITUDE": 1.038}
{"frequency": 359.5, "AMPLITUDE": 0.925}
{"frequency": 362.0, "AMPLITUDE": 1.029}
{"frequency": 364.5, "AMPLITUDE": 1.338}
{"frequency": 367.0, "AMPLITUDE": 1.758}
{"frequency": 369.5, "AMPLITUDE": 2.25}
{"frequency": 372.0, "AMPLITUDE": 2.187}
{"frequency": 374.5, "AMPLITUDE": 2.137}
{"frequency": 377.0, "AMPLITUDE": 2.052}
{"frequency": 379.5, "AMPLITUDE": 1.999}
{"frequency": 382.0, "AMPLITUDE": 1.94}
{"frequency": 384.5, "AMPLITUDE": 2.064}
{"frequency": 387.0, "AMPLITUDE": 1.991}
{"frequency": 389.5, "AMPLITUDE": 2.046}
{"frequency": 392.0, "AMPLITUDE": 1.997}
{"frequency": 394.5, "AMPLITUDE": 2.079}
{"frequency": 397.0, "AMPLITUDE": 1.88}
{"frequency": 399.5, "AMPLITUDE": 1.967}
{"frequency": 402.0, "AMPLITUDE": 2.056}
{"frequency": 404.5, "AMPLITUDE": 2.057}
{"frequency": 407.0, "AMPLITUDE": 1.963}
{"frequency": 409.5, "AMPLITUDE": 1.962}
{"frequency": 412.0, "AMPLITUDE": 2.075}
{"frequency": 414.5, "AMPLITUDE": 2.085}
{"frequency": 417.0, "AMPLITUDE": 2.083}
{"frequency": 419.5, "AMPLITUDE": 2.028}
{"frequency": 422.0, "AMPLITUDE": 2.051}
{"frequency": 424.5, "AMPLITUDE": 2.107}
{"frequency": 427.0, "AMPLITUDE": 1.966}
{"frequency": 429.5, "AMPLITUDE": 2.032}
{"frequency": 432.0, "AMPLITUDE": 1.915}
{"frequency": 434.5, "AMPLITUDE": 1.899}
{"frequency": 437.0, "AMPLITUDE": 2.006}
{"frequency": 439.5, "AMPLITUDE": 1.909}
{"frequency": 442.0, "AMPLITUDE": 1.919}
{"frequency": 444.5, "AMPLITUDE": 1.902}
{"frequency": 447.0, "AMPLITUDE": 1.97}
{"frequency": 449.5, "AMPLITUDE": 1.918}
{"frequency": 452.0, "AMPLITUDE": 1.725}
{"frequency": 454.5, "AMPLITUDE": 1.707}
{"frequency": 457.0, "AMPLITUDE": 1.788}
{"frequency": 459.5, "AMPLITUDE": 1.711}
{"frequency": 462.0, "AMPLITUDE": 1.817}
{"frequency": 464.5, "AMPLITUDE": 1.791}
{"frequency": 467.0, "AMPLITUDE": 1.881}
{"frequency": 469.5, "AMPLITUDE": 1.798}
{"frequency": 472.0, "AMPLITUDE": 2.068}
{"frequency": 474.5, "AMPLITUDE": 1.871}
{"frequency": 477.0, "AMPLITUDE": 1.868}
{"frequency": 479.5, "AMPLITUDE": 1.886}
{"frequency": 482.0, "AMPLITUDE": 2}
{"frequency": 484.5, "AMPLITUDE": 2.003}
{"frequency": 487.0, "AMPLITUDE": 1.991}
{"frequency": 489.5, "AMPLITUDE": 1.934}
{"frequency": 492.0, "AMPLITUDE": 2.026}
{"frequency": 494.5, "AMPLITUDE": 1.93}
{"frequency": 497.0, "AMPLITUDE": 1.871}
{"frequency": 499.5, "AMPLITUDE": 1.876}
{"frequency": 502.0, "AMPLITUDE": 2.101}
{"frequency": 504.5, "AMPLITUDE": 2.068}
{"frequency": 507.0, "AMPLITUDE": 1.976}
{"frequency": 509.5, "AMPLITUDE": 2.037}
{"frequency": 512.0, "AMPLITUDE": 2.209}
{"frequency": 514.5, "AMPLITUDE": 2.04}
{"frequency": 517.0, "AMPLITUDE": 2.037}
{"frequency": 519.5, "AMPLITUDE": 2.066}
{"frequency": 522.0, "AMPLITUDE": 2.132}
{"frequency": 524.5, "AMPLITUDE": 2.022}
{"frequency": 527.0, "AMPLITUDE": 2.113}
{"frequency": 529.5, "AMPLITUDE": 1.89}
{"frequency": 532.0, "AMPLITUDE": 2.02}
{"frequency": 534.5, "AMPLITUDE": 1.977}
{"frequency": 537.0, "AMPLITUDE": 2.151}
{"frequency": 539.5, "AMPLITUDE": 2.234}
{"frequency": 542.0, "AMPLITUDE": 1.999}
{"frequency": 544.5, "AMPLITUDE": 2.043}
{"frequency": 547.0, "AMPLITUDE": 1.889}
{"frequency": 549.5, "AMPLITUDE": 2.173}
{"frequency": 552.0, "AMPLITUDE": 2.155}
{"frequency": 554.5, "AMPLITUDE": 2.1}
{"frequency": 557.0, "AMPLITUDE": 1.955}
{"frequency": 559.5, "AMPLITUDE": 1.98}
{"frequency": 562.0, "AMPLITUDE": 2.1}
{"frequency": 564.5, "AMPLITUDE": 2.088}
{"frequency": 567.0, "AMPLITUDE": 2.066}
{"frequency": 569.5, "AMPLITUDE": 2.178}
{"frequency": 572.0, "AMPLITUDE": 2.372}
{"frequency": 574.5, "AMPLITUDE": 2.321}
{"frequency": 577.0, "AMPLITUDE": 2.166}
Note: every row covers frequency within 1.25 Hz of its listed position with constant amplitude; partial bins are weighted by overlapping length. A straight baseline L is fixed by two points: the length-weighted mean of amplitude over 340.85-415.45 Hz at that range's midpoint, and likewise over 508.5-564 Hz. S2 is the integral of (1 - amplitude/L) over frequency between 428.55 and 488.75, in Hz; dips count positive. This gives 2.1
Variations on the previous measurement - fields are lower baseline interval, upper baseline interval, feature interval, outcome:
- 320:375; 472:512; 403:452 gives -2.3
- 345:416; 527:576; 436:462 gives 1.3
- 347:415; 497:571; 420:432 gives -0.7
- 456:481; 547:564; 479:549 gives -2.2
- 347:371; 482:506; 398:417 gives -3.8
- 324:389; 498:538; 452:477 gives 1.9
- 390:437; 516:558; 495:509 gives 0.4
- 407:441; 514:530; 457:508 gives 2.8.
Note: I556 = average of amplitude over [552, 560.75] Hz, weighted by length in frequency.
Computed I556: 2.03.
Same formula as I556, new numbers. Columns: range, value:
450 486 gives 1.85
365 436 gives 2.02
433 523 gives 1.94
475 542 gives 2.02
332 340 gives 2.02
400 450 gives 2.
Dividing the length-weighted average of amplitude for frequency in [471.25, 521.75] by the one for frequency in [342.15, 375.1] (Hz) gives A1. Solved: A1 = 1.2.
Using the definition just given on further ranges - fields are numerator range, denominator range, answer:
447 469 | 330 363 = 1.06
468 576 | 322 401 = 1.09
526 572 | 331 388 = 1.15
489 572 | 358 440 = 1.06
